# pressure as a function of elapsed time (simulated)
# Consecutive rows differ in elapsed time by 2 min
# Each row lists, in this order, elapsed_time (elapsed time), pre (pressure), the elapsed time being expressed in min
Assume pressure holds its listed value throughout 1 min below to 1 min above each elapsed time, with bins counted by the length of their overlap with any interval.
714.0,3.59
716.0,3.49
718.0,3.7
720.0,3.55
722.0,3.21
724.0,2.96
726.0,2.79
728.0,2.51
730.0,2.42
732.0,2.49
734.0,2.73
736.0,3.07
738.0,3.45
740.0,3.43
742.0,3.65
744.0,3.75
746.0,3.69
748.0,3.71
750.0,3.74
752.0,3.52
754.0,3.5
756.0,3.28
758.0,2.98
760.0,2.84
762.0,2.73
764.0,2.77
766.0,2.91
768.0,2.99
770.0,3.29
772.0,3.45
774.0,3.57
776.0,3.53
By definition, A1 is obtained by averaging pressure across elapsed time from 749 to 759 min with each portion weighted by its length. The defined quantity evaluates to 3.4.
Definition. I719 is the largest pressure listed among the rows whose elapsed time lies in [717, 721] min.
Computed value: 3.7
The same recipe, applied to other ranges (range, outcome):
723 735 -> 2.96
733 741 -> 3.45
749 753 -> 3.74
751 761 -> 3.52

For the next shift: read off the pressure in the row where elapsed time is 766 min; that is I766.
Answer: 2.91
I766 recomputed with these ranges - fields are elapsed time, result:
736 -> 3.07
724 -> 2.96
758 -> 2.98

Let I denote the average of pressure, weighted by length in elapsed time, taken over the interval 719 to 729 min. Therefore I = 3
